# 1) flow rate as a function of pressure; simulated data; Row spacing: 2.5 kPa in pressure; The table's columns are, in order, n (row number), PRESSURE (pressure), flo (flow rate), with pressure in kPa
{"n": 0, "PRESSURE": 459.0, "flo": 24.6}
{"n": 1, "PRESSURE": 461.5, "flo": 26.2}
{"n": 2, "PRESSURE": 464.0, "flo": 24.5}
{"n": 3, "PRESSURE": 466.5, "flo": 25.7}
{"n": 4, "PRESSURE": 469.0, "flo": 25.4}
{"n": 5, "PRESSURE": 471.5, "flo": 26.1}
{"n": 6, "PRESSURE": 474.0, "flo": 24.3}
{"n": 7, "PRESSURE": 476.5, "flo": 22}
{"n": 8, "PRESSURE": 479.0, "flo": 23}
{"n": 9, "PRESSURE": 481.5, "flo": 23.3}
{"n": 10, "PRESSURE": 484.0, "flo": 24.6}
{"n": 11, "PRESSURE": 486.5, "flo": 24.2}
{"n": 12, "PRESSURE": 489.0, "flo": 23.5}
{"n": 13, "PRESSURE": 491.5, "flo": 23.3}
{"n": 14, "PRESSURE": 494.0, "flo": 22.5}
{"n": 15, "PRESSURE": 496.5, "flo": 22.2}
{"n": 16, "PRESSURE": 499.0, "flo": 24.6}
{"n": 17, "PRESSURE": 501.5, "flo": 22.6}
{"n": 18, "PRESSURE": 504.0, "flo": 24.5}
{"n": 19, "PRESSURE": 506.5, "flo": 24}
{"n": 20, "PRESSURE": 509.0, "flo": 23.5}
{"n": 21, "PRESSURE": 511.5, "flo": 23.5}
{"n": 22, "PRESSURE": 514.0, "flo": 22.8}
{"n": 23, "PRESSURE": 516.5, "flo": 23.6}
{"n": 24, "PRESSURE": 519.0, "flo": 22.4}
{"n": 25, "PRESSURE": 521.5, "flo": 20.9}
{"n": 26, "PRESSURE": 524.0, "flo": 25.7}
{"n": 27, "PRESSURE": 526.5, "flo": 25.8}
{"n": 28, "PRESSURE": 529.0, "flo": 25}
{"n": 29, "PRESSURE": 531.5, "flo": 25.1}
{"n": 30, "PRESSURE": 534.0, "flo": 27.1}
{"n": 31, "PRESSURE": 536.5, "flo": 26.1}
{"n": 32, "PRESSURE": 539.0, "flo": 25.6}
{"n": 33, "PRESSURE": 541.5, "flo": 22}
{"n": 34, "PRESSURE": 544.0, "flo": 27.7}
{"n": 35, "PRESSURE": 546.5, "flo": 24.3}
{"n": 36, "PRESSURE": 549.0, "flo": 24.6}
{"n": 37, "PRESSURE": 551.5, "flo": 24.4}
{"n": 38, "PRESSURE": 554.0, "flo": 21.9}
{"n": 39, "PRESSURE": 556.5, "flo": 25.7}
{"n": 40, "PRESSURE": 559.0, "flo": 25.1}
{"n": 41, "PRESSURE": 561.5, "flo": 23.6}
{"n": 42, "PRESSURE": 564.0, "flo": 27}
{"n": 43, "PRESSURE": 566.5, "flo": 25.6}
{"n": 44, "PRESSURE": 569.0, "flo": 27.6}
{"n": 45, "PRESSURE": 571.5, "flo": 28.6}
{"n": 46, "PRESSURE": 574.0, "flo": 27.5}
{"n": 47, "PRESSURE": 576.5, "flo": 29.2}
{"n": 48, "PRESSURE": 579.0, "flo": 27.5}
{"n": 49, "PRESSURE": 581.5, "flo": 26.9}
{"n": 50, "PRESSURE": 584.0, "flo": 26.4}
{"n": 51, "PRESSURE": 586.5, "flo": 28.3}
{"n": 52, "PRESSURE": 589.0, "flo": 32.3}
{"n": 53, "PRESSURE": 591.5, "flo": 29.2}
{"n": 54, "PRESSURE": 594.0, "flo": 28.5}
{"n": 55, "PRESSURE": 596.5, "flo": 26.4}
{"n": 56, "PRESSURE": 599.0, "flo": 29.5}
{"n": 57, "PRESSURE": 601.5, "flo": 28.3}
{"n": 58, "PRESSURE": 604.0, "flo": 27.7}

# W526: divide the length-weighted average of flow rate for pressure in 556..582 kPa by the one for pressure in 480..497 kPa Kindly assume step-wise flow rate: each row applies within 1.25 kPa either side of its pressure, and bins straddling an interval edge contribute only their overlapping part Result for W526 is 1.14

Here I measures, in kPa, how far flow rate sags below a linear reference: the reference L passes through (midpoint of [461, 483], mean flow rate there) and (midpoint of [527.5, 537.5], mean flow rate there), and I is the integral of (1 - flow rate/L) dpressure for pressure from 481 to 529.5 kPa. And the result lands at 3.1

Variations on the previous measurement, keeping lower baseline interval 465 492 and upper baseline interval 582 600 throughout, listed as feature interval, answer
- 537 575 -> 2.50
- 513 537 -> 1.46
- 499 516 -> 1.16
